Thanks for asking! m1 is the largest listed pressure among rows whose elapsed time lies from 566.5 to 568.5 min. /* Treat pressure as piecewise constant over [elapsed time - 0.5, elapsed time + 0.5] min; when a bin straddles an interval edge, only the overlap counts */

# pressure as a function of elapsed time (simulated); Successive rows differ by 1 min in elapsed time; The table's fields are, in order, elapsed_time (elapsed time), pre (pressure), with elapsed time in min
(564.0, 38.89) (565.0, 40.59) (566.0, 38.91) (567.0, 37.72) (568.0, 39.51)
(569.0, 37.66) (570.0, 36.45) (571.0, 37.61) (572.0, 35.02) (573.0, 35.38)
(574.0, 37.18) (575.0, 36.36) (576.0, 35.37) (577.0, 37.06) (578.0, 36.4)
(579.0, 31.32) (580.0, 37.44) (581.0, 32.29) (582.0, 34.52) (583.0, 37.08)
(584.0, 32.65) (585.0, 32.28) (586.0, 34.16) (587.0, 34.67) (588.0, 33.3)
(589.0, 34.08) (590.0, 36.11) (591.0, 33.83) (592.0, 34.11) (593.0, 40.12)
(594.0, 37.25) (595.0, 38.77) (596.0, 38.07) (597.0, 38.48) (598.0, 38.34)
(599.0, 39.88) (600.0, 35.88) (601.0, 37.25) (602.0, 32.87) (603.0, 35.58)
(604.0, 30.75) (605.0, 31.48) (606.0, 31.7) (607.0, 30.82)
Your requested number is 39.51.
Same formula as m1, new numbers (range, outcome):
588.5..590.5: 36.11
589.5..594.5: 40.12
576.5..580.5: 37.44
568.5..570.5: 37.66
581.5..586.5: 37.08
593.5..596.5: 38.77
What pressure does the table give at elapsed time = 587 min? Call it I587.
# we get 34.67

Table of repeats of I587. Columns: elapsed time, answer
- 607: 30.82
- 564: 38.89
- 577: 37.06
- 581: 32.29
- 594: 37.25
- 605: 31.48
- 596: 38.07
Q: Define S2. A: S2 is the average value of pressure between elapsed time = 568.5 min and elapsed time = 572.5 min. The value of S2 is 36.7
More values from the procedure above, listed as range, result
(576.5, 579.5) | 34.9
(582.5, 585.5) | 34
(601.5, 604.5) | 33.1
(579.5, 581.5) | 34.9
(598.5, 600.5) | 37.9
